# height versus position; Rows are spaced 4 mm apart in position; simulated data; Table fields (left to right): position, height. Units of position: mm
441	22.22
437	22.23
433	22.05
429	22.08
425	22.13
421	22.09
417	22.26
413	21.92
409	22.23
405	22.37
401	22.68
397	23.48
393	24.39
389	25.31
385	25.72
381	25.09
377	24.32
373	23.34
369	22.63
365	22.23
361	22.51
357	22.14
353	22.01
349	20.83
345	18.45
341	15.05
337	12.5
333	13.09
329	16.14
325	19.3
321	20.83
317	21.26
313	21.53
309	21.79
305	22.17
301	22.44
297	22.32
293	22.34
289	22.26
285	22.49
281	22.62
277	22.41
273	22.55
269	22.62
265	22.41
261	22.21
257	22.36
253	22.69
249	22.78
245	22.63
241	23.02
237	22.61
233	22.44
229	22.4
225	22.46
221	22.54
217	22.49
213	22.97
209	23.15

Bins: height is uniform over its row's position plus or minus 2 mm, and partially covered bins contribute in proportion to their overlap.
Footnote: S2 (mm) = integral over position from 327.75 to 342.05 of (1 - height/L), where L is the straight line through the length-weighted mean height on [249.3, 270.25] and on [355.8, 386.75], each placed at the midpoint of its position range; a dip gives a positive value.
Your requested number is 5.6 mm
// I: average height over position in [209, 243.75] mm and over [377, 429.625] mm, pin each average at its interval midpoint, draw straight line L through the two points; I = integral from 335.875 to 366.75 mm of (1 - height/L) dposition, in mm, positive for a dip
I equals 4.6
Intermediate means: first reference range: 22.6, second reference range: 23.3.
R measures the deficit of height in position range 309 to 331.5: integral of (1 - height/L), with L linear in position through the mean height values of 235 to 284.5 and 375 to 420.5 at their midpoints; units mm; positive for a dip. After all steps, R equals 3.1 mm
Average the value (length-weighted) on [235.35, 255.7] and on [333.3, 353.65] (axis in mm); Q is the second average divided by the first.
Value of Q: 0.75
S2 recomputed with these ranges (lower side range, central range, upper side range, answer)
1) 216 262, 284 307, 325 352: -3.9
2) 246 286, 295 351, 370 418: 9.4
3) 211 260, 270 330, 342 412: 2.9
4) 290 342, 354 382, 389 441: -2.6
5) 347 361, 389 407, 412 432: -1.2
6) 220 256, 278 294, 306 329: -0.8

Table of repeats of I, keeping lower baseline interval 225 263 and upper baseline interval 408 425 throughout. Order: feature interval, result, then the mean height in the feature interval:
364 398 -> -2.9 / 24.1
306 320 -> 0.5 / 21.5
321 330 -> 1.5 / 18.6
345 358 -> 0.7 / 21.1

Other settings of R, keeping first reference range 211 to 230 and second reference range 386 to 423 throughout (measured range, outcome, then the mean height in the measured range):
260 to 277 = 0.2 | 22.5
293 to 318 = 0.9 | 22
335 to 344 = 3.4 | 14.3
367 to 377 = -0.1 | 23.3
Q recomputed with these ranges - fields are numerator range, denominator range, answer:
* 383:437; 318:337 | 1.35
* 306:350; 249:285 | 0.81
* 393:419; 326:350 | 1.42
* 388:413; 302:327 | 1.10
